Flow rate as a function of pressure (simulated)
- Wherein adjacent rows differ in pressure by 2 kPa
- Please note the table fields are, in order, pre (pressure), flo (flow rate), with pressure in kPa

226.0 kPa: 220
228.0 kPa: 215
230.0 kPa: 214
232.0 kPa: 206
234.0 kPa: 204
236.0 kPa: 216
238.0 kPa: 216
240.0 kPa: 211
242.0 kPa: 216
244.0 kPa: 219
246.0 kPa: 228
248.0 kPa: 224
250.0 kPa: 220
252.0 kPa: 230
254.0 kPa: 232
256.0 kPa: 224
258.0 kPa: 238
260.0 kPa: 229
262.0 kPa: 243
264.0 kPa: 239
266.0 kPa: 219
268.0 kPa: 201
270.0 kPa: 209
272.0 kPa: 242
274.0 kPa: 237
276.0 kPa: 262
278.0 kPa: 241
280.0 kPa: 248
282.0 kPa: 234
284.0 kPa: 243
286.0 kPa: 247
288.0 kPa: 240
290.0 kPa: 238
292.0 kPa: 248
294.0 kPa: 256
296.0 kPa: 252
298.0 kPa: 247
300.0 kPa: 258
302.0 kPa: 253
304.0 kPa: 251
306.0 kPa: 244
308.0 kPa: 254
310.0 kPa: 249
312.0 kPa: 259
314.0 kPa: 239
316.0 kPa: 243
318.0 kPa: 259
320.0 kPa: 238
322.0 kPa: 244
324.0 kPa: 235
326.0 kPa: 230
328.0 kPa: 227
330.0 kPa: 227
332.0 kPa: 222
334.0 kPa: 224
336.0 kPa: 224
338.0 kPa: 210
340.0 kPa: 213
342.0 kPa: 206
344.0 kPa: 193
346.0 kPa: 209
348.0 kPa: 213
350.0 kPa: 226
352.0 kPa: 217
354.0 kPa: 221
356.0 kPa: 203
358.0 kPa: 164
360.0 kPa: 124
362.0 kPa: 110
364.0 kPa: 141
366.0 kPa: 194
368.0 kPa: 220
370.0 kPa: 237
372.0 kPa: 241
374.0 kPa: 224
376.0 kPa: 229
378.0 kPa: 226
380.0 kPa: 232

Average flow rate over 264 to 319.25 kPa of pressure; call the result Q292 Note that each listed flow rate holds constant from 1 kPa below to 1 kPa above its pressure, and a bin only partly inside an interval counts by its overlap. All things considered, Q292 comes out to 243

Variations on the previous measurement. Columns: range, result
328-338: 223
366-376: 227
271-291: 243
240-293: 232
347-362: 190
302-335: 241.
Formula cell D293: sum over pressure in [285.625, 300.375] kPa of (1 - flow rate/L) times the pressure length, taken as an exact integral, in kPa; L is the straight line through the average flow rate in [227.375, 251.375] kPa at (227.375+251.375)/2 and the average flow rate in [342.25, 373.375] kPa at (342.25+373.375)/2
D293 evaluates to -3.0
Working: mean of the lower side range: 216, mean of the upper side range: 195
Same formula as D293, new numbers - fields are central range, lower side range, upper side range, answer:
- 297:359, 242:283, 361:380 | -4.15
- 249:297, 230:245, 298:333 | -2.06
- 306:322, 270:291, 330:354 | -1.48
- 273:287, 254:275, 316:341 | -0.97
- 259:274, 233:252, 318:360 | -0.65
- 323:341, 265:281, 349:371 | -1.96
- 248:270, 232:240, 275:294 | 0.06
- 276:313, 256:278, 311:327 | -1.60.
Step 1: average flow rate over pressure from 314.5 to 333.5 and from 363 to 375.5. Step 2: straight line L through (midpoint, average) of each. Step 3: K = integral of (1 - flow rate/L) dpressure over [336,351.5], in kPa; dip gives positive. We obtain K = 0.9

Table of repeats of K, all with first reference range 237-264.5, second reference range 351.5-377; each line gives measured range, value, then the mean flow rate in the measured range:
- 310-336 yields -3.99 kPa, 237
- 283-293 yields -1.28 kPa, 243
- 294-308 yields -2.62 kPa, 251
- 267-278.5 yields -0.62 kPa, 232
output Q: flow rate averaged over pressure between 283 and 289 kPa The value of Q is 243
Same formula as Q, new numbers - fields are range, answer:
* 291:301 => 252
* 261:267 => 234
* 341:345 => 200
